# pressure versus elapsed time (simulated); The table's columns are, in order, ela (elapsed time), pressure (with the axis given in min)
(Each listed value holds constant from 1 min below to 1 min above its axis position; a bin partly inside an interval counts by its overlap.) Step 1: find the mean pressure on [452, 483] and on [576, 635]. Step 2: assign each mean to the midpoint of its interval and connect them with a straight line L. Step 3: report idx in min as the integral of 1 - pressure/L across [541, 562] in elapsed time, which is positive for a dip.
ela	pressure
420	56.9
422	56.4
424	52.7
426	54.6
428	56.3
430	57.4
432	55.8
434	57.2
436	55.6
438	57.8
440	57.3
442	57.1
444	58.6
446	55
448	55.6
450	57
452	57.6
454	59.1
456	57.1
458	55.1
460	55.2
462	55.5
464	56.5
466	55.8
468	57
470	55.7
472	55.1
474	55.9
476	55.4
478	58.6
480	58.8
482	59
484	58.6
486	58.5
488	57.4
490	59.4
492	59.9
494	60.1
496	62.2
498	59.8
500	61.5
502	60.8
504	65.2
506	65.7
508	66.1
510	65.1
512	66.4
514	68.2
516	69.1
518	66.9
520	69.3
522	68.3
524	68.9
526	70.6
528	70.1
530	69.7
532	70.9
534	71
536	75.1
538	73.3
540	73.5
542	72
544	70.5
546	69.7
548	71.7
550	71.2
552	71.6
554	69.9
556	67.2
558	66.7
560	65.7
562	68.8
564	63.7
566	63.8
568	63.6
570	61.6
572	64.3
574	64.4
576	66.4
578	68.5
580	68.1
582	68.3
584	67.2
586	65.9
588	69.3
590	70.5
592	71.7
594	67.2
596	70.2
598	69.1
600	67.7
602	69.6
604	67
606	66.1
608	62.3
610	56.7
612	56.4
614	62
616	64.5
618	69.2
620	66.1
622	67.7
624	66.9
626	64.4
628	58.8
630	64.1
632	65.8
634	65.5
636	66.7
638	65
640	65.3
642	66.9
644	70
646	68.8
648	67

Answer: -2.4 min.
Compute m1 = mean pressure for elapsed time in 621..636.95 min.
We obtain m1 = 65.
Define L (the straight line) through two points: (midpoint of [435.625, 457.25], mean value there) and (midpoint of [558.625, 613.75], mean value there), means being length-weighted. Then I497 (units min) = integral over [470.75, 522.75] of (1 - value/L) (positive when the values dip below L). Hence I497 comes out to -1.34 min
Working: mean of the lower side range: 57.1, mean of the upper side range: 66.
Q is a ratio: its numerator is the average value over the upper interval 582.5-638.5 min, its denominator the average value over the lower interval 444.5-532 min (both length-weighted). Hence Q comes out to 1.1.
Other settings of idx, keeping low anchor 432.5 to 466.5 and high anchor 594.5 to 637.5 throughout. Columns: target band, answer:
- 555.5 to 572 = -0.7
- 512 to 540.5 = -4.5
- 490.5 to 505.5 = -0.6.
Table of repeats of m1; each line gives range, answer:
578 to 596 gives 68.6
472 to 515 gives 60.9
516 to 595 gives 68.6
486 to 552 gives 67.1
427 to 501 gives 57.4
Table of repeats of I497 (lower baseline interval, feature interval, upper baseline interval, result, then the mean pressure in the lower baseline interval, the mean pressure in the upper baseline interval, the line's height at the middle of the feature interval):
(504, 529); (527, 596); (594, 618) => -2.3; 67.8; 65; 66.4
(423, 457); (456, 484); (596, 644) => 0.7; 56.6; 65.2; 58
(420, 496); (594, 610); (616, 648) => -0.6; 57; 66.1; 64.5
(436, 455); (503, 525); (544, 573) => -1.4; 57.1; 67.2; 63.3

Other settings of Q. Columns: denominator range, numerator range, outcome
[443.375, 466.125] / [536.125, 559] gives 1.25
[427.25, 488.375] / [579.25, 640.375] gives 1.16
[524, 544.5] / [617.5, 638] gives 0.91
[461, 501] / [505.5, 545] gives 1.20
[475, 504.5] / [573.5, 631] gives 1.11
